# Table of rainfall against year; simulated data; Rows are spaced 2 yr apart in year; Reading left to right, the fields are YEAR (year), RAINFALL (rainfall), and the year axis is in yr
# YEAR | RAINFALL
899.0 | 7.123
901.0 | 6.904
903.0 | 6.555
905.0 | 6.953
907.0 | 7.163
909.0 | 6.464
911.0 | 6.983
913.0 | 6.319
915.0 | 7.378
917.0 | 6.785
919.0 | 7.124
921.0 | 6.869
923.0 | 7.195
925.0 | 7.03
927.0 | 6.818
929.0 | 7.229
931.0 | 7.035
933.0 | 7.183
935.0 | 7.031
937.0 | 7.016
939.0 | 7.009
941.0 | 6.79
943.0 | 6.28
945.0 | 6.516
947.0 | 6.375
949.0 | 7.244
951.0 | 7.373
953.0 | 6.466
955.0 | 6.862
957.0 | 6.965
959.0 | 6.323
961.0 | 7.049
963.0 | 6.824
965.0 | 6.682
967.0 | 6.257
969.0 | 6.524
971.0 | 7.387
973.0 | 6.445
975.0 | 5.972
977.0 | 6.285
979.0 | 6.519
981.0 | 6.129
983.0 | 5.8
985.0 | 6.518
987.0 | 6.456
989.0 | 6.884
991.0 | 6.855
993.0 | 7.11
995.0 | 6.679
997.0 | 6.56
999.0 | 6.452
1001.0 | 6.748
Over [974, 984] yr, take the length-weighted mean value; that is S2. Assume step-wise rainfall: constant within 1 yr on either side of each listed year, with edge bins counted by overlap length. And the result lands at 6.14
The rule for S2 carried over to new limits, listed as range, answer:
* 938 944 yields 6.69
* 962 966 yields 6.75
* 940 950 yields 6.64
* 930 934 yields 7.11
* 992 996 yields 6.89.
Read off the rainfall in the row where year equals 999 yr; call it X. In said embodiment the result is 6.452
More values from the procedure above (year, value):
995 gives 6.679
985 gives 6.518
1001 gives 6.748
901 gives 6.904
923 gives 7.195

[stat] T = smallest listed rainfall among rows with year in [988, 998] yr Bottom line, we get 6.56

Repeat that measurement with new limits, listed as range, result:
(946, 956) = 6.375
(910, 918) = 6.319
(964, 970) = 6.257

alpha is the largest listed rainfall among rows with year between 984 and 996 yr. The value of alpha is 7.11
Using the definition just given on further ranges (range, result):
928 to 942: 7.229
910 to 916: 7.378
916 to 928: 7.195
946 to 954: 7.373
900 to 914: 7.163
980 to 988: 6.518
